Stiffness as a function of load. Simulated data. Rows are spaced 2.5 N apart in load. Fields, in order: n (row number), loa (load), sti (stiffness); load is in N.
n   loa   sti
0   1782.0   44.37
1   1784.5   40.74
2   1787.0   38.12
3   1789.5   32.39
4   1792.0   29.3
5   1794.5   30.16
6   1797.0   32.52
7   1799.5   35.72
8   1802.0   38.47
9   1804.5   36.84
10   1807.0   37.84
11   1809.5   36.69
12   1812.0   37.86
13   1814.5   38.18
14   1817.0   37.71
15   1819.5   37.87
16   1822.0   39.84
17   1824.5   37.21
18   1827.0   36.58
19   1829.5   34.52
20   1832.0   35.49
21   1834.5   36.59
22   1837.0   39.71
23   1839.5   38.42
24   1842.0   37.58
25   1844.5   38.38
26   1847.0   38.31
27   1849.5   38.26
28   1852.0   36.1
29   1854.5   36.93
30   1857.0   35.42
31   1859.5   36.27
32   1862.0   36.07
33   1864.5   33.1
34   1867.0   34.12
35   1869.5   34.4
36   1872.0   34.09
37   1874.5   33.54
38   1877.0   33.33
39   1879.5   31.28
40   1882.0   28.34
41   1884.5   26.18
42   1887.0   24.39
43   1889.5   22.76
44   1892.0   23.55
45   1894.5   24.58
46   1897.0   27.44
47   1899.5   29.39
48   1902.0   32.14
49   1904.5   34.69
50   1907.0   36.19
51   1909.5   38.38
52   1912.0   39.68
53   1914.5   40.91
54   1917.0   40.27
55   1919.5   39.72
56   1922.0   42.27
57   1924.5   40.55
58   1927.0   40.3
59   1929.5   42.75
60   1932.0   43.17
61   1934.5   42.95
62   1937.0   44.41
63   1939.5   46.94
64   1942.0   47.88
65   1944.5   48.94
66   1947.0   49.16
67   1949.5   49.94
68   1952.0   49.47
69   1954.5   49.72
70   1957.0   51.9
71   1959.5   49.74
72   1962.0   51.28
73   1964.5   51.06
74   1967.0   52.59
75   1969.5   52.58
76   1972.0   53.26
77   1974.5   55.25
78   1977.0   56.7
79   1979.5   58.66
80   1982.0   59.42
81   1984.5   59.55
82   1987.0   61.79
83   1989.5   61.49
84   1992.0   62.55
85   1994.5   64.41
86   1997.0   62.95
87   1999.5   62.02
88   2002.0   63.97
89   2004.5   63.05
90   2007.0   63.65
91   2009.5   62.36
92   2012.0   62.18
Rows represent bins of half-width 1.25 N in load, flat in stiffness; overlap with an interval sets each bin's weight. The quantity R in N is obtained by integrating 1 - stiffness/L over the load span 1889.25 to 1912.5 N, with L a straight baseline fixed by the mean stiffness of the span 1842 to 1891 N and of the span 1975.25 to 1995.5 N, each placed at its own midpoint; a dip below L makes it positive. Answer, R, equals 5.9 N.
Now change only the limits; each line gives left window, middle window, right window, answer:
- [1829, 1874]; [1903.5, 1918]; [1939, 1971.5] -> 1.9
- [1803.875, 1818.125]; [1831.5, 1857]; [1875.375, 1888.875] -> -3.2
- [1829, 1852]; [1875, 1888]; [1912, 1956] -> 3.7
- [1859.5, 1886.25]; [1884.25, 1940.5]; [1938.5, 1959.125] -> 7.7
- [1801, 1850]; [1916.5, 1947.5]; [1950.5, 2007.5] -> 4.5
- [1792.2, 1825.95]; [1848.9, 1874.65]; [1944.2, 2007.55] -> 4.5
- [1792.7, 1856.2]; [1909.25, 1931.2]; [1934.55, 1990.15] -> 3.2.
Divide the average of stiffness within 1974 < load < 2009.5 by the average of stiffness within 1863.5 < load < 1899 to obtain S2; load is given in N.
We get 2.09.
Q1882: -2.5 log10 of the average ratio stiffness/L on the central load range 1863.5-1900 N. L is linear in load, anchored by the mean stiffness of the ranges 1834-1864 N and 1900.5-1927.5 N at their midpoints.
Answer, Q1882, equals 0.28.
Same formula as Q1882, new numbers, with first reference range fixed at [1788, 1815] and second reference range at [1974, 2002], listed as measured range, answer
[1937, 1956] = 0.13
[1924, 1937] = 0.24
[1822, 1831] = 0.05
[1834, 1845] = 0.06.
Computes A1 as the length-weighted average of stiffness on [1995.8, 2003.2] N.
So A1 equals 63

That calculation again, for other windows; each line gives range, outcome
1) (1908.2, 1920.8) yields 39.8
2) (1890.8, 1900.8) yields 26.3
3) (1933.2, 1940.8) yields 44.8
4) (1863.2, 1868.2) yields 33.6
